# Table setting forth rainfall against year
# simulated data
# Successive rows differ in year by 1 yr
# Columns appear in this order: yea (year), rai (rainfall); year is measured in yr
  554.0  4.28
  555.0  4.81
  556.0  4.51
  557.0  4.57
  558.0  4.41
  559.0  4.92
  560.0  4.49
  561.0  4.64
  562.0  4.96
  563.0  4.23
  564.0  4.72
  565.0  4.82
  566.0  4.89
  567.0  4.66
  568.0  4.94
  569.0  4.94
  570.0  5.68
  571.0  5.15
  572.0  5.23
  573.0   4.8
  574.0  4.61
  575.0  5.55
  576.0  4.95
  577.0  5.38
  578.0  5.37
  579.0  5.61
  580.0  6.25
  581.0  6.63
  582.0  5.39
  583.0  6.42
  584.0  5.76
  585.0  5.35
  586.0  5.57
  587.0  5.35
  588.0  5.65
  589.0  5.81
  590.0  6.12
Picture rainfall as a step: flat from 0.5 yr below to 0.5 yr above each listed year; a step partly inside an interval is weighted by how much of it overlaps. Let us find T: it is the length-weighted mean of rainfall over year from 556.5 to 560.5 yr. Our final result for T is 4.6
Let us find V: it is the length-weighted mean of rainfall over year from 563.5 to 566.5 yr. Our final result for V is 4.81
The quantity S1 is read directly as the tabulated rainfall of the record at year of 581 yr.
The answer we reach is 6.63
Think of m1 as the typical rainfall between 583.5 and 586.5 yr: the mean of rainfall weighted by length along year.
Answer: 5.56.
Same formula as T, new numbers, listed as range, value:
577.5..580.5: 5.74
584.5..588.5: 5.48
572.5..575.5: 4.99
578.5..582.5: 5.97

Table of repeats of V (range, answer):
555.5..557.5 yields 4.54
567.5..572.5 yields 5.19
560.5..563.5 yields 4.61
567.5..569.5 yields 4.94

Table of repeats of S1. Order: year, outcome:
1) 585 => 5.35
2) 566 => 4.89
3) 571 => 5.15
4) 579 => 5.61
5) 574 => 4.61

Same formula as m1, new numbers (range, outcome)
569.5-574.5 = 5.09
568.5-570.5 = 5.31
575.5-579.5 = 5.33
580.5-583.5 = 6.15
